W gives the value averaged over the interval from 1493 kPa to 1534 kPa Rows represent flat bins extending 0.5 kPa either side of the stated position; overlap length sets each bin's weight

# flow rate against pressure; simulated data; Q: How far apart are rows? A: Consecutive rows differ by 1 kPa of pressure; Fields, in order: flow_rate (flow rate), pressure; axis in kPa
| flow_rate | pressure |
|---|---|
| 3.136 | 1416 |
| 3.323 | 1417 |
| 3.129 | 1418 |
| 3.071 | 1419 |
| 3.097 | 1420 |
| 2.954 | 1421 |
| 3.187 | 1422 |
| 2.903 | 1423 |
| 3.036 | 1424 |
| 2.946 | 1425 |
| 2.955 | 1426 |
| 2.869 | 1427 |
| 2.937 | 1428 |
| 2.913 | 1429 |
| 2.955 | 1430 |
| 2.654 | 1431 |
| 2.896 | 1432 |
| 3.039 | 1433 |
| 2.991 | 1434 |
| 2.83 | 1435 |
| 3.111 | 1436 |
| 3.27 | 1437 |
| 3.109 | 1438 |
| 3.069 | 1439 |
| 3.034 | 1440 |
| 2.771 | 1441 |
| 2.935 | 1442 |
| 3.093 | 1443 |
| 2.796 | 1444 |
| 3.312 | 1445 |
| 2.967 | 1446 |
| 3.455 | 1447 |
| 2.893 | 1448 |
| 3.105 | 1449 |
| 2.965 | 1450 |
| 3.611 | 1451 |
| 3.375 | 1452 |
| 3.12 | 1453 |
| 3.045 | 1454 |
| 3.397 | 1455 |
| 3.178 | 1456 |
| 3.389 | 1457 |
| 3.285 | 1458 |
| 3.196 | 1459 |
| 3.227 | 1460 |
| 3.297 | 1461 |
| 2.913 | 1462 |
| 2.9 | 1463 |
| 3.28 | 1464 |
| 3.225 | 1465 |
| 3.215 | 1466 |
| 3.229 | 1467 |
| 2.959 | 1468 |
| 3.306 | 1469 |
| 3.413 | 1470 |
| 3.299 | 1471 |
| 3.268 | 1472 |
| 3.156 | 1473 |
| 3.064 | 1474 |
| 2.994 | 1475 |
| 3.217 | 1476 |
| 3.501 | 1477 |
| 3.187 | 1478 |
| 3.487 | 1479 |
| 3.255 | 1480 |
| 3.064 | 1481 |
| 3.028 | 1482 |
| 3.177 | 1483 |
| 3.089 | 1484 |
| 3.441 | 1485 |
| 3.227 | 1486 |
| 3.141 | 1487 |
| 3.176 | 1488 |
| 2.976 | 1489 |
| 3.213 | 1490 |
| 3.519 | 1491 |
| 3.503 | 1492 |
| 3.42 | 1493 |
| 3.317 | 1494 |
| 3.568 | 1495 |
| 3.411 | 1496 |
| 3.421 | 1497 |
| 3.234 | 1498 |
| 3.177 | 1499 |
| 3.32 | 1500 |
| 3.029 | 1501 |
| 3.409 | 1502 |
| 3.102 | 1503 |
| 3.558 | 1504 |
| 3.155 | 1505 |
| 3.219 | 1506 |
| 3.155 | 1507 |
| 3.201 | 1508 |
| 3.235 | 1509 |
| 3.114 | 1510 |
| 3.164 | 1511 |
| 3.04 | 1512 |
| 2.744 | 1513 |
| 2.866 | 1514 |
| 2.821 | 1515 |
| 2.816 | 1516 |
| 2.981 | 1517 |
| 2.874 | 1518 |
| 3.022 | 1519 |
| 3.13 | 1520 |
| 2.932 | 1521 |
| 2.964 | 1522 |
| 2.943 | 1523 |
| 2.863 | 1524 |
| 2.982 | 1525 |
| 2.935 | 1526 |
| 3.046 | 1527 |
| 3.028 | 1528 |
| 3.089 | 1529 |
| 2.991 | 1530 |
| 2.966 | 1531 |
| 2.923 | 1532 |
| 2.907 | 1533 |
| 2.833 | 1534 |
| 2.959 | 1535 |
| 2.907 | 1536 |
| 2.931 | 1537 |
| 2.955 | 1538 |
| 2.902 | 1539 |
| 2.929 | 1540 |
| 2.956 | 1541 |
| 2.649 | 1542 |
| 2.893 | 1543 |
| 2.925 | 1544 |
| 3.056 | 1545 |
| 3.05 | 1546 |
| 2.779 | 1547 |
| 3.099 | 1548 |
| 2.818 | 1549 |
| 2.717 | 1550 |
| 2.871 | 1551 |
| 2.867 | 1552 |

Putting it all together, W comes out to 3.09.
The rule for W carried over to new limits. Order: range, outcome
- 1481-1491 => 3.18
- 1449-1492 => 3.22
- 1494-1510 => 3.28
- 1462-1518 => 3.19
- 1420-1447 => 2.99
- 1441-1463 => 3.15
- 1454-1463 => 3.21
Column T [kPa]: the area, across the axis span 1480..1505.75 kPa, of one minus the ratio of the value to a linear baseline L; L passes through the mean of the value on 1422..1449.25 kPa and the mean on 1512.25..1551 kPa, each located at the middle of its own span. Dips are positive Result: -2.7 kPa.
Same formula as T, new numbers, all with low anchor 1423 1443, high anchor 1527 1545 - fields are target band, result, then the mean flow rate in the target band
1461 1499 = -3.7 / 3.24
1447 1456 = -0.7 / 3.2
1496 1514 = -1.5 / 3.19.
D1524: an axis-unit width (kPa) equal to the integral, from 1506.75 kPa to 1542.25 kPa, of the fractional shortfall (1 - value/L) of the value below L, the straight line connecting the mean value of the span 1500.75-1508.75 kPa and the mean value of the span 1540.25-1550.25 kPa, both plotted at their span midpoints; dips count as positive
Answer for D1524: 1.20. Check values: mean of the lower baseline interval 3.23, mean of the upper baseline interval 2.9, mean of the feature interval 2.97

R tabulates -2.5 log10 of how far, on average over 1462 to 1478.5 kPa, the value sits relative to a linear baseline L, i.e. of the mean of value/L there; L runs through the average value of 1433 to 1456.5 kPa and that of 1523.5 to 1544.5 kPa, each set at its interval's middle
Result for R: -0.05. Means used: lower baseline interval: 3.1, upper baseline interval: 2.93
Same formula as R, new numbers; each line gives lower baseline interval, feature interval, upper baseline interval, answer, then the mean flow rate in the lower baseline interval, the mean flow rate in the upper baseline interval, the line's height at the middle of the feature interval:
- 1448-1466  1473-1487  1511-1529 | -0.03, 3.2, 2.95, 3.11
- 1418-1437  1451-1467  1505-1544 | -0.08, 2.98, 2.97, 2.97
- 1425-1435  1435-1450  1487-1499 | -0.02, 2.91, 3.33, 2.99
